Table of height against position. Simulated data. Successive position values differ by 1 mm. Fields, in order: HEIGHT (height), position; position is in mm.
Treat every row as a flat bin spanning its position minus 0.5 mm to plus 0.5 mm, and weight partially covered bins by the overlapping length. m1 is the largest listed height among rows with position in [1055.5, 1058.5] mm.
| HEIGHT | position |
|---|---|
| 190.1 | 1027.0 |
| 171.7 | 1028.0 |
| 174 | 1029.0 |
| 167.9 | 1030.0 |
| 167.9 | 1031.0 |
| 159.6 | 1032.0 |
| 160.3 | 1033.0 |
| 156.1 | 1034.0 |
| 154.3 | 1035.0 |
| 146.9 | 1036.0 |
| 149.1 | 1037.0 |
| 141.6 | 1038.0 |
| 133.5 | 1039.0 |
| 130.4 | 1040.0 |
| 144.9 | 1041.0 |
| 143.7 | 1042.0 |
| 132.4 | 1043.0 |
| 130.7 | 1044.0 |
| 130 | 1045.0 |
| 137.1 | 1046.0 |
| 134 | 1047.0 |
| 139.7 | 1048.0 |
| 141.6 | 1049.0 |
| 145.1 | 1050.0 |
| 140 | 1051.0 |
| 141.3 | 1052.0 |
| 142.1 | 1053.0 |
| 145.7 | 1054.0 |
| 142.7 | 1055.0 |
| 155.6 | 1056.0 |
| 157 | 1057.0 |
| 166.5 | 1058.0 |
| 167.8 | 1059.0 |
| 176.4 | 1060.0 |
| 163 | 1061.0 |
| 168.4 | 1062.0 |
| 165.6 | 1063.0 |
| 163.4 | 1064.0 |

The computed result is 166.5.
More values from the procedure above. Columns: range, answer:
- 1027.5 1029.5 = 174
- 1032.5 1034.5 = 160.3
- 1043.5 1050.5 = 145.1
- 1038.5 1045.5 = 144.9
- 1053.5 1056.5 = 155.6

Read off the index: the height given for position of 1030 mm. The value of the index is 167.9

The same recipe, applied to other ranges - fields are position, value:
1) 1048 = 139.7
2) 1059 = 167.8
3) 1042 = 143.7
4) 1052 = 141.3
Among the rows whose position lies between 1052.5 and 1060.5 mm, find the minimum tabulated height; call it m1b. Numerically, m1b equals 142.1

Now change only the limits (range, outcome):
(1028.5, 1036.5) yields 146.9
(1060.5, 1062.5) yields 163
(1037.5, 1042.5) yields 130.4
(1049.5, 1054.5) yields 140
